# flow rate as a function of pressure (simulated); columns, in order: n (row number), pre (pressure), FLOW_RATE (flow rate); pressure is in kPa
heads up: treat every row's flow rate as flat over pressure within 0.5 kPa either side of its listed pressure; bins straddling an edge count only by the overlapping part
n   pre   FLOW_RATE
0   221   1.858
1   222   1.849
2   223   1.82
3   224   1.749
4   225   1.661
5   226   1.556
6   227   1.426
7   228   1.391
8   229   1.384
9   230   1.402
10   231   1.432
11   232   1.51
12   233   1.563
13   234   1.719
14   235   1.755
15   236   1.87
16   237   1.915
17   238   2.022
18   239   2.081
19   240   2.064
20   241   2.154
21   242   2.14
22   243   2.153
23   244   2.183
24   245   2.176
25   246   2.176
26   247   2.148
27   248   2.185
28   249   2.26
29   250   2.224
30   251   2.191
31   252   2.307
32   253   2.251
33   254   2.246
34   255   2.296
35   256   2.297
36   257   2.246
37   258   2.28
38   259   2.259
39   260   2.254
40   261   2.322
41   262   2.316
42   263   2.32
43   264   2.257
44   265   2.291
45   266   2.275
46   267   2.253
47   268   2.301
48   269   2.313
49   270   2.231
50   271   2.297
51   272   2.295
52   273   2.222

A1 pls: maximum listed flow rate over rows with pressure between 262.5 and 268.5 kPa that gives 2.32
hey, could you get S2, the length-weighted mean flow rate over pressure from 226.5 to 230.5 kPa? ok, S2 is 1.4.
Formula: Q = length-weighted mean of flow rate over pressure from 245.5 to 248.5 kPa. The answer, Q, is 2.17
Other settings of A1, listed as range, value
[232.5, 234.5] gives 1.719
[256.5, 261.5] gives 2.322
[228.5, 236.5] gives 1.87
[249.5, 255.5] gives 2.307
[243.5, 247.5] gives 2.183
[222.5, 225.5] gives 1.82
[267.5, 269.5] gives 2.313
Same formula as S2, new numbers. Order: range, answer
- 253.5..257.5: 2.27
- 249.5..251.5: 2.21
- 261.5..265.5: 2.3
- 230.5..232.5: 1.47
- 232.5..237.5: 1.76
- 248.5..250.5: 2.24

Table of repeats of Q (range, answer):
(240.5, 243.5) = 2.15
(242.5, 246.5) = 2.17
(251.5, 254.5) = 2.27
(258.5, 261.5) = 2.28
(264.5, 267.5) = 2.27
